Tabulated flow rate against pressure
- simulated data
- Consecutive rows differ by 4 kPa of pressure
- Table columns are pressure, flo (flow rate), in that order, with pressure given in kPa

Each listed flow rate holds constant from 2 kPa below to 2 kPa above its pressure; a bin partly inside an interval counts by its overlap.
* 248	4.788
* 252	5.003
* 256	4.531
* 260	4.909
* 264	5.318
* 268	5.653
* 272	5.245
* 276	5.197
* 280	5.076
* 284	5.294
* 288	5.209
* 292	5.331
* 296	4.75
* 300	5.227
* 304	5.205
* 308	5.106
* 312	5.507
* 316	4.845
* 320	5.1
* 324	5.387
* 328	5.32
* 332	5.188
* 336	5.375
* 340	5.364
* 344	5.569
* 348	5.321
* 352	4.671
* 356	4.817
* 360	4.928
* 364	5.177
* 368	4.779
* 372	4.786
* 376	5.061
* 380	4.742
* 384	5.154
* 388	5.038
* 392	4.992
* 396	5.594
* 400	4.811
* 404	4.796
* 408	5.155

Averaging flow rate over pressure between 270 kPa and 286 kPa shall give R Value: 5.2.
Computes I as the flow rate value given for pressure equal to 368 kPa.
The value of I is 4.779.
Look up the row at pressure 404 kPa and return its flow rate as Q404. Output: 4.796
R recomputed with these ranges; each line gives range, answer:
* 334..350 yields 5.41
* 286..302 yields 5.13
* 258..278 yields 5.26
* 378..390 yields 4.98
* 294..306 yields 5.06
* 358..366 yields 5.05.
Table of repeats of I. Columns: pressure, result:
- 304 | 5.205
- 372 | 4.786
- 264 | 5.318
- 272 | 5.245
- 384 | 5.154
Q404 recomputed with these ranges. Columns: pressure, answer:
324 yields 5.387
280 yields 5.076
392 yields 4.992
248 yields 4.788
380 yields 4.742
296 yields 4.75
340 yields 5.364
